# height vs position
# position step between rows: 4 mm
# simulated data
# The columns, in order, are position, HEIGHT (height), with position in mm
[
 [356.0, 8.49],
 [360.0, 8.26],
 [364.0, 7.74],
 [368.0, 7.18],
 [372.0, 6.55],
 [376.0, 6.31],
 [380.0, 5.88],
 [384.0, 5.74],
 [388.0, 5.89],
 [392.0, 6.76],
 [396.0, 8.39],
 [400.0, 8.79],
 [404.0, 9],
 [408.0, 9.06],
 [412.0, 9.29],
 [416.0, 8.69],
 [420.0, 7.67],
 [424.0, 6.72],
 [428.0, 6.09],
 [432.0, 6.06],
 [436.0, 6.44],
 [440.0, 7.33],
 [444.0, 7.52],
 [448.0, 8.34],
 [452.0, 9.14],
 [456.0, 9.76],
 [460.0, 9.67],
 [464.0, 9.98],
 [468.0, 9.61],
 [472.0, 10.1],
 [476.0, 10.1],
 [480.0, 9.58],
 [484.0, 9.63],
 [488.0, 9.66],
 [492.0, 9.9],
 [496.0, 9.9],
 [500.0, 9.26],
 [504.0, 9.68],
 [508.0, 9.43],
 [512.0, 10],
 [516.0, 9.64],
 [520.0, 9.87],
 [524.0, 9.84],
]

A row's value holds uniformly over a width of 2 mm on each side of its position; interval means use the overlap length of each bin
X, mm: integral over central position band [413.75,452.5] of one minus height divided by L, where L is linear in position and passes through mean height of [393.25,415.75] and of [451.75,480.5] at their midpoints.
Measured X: 8.0 mm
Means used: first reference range 8.82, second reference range 9.79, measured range 7.34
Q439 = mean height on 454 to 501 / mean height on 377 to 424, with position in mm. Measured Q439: 1.3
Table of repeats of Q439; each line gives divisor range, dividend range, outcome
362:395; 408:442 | 1.13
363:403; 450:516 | 1.40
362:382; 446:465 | 1.39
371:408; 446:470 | 1.32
